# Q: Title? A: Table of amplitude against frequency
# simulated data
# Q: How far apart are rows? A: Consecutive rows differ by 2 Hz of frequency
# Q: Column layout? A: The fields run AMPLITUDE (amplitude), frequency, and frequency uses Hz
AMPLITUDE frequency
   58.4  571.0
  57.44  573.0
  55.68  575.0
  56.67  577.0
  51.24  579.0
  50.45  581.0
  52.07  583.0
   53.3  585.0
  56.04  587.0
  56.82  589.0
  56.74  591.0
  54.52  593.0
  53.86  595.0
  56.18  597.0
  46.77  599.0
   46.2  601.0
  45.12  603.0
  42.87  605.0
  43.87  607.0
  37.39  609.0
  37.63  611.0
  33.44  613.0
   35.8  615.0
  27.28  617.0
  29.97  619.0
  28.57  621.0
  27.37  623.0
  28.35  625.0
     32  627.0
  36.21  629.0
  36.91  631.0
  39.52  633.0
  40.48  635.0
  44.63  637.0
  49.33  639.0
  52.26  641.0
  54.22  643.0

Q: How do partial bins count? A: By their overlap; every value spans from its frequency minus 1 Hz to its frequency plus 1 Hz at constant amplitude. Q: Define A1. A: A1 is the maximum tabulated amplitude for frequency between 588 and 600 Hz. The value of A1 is 56.82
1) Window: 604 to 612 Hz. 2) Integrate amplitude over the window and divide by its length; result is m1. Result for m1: 40.4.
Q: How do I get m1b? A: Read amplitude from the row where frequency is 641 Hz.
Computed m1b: 52.26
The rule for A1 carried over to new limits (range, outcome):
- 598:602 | 46.77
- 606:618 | 43.87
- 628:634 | 39.52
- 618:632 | 36.91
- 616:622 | 29.97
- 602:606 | 45.12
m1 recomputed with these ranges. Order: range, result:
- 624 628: 30.2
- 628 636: 38.3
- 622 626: 27.9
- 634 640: 44.8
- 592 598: 54.9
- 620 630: 30.5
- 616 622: 28.6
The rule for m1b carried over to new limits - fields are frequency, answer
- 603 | 45.12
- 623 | 27.37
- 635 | 40.48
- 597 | 56.18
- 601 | 46.2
